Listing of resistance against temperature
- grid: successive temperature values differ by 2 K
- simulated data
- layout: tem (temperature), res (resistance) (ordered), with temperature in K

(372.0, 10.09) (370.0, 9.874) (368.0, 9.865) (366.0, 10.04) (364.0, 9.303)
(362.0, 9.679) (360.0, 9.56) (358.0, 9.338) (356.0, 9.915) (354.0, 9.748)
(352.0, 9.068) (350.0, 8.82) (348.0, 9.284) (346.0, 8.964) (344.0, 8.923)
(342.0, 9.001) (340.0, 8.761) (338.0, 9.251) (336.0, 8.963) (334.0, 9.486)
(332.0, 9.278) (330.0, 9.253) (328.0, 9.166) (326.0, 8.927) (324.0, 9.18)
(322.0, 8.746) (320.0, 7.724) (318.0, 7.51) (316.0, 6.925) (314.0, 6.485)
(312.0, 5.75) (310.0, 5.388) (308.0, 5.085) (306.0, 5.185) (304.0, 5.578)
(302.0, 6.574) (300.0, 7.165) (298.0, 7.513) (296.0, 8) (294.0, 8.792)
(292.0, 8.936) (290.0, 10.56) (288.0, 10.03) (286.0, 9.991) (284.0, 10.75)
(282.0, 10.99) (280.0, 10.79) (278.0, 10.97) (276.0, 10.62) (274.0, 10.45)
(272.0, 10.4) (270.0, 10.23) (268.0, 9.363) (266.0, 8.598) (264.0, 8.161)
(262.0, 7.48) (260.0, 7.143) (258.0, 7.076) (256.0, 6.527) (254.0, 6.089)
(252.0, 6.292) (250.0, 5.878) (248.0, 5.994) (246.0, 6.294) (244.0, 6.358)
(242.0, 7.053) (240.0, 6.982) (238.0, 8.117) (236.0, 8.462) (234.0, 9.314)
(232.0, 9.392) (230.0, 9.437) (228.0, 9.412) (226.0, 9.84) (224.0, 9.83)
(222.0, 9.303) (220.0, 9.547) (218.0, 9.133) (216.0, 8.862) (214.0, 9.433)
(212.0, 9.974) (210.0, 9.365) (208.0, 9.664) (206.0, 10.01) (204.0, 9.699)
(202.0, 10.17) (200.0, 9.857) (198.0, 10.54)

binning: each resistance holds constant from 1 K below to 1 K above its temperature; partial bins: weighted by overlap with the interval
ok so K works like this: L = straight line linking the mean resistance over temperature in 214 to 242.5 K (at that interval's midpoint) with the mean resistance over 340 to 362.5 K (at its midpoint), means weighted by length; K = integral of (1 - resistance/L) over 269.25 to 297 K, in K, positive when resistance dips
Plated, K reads -3.1 K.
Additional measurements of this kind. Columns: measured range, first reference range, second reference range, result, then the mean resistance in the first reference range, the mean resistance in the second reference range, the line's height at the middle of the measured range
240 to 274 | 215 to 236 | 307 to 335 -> 5.0 K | 9.36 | 7.78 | 8.84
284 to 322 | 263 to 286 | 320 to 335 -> 8.1 K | 10.1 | 9.05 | 9.54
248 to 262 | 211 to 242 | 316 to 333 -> 3.8 K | 9.07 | 8.62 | 8.94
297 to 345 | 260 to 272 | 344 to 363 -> 7.4 K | 8.77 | 9.35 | 9.13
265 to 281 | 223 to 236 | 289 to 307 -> -3.7 K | 9.45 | 7.59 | 8.27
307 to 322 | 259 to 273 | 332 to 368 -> 4.2 K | 8.77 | 9.32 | 9.08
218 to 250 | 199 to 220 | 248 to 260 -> -1.6 K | 9.61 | 6.41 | 7.85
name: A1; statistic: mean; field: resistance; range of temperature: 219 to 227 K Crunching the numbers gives 9.63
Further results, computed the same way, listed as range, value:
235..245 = 7.39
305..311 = 5.22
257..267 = 7.69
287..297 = 9.26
